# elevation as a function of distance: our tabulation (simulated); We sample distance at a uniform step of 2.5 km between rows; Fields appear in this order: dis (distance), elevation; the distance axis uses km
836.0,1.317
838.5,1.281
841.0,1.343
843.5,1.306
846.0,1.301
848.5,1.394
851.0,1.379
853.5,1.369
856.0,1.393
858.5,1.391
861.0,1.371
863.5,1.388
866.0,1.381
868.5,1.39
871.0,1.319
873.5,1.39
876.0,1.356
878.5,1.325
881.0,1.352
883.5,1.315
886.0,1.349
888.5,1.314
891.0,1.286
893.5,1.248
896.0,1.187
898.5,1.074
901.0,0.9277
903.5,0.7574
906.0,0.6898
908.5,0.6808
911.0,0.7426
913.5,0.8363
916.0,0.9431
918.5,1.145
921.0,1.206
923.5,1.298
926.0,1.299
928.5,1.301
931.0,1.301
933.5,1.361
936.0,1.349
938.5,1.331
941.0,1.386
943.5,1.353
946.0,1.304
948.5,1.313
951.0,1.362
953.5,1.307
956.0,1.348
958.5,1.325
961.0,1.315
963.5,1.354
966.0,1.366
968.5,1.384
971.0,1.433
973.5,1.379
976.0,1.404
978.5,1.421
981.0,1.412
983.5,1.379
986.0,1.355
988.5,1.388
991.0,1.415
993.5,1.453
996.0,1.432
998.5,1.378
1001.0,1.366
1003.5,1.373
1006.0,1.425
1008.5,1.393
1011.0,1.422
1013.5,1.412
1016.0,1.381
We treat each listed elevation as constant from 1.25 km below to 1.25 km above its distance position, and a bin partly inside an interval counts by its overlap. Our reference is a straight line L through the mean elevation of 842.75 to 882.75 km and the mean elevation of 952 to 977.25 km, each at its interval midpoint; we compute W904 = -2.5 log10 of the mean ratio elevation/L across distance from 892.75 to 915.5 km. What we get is 0.452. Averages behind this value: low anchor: 1.36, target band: 0.899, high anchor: 1.36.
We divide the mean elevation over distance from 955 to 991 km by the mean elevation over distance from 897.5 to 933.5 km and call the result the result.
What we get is 1.34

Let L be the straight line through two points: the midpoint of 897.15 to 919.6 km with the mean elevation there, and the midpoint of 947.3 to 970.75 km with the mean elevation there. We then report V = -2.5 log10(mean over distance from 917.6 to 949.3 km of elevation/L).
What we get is -0.19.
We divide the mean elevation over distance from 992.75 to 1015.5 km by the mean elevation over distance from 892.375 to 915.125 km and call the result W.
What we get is 1.6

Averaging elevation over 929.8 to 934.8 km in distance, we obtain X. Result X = 1.33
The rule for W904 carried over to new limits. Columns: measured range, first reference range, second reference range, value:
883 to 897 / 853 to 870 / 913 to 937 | 0.02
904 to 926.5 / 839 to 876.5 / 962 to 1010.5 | 0.39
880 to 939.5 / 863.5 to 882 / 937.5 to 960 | 0.19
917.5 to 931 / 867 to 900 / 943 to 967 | 0.05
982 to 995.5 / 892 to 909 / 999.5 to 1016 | -0.07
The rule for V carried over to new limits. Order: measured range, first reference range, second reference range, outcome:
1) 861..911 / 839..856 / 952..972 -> 0.14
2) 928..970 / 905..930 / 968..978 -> -0.09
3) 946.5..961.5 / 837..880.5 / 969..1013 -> 0.05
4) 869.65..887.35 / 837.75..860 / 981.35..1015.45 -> 0.01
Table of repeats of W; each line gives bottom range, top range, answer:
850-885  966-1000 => 1.03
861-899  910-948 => 0.92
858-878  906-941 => 0.82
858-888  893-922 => 0.69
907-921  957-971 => 1.51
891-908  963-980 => 1.41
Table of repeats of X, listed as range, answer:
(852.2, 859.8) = 1.38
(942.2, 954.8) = 1.33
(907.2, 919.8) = 0.87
